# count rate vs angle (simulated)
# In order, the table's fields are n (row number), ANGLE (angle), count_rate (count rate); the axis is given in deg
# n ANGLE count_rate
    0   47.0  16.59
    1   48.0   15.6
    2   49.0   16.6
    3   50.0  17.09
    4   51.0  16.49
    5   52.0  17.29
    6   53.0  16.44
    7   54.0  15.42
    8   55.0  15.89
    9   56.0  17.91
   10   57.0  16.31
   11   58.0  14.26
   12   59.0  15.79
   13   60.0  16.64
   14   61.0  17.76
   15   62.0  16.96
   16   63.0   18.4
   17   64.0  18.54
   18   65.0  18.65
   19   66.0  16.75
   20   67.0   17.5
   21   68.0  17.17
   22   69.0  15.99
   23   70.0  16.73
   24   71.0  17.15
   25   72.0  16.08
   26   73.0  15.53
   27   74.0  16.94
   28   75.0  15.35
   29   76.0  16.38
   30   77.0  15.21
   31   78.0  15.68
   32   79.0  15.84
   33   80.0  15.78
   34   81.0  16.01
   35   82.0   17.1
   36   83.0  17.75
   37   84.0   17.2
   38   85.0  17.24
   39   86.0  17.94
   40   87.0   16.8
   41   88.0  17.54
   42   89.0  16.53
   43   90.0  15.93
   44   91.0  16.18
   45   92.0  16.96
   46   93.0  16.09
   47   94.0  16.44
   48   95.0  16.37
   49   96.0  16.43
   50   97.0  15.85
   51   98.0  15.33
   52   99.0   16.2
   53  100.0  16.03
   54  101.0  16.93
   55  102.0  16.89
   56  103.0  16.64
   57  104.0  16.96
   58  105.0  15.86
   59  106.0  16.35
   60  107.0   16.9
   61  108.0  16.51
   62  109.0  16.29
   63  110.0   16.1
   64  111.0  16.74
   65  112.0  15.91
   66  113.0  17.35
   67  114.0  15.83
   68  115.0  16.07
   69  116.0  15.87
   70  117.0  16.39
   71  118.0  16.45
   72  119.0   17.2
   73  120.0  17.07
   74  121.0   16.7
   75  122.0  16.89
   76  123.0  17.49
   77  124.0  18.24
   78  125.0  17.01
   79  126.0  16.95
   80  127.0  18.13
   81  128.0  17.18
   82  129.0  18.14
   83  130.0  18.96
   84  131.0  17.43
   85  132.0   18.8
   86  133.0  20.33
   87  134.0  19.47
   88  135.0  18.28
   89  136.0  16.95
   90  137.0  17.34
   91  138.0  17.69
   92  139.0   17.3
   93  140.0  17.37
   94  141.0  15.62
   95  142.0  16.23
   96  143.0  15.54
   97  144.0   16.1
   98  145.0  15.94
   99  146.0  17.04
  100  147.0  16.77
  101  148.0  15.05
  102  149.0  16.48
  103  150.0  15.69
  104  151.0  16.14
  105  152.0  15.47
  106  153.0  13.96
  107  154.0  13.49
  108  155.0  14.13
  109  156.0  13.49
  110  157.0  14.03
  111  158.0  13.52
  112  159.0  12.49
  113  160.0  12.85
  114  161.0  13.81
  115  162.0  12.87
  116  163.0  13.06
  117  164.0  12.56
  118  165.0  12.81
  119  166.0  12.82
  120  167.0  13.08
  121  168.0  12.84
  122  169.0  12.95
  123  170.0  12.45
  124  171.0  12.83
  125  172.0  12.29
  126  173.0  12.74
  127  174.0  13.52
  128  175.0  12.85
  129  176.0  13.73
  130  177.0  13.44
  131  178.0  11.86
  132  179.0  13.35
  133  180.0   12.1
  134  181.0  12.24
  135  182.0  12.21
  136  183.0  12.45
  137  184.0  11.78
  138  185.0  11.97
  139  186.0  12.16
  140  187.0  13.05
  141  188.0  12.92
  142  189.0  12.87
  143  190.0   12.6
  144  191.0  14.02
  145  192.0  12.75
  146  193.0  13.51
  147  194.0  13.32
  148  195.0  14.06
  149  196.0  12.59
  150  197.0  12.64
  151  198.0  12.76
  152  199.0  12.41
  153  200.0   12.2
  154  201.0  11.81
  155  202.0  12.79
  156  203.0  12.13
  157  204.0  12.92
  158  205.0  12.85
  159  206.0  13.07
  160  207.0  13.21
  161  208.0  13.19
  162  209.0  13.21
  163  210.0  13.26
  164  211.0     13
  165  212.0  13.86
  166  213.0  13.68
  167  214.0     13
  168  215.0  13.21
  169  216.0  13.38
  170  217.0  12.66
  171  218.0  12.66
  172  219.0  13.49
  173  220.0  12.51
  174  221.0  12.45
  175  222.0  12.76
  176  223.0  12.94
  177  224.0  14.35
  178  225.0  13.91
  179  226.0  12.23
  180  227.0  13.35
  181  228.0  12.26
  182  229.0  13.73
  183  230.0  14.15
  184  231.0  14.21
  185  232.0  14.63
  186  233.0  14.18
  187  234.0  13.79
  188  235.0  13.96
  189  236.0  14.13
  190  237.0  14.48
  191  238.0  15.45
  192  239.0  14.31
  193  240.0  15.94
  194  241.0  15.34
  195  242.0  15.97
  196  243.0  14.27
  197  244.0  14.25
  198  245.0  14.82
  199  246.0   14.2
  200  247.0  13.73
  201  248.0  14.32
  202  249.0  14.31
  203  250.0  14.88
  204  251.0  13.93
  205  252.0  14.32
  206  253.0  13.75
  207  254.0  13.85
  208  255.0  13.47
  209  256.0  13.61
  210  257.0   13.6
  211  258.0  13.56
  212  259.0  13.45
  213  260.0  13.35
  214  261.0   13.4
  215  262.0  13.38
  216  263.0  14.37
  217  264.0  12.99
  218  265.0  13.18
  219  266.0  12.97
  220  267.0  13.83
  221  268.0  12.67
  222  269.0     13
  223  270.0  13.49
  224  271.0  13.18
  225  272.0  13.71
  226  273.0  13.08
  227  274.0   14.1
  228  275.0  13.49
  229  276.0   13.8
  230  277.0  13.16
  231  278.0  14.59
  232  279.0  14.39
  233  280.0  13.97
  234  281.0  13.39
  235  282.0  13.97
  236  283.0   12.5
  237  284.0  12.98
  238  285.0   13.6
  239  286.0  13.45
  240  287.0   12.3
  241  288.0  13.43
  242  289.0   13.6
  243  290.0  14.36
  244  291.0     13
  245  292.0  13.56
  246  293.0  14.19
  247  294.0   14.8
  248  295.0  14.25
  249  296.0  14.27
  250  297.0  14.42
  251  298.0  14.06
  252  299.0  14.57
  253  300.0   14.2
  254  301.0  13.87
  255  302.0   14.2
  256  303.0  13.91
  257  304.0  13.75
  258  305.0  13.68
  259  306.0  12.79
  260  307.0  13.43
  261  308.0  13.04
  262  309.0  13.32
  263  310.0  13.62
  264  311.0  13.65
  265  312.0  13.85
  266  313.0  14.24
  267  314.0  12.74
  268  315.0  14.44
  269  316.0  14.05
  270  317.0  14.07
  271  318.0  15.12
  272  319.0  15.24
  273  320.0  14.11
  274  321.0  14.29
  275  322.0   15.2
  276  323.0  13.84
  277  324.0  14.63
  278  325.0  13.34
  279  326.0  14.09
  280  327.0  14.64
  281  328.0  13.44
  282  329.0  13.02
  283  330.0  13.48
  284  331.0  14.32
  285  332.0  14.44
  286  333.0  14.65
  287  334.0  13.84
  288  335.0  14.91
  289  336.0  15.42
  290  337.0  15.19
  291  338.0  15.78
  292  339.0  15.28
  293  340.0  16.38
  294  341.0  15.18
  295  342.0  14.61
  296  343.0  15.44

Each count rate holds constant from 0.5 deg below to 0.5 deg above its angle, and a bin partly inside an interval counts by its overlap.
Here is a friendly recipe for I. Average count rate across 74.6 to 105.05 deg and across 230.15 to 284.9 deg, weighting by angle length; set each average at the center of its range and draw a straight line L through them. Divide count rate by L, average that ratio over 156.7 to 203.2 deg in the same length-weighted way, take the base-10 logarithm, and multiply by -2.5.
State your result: 0.178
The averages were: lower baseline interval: 16.4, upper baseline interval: 13.9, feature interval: 12.8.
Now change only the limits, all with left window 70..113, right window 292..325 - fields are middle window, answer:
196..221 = 0.17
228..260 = 0.04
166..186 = 0.22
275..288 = 0.07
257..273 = 0.09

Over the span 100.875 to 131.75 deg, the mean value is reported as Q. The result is 16.9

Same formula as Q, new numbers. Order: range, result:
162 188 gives 12.7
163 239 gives 13.1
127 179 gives 15.1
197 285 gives 13.6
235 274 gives 14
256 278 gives 13.4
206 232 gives 13.3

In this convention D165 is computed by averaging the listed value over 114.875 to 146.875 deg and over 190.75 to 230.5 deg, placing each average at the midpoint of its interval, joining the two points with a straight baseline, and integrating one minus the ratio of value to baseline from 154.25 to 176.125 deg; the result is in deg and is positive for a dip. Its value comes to 3.4 deg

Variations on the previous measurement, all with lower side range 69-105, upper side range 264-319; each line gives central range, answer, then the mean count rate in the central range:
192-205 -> 1.9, 12.8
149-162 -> 1.2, 14.1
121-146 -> -2.6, 17.4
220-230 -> 1.0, 13.1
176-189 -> 2.3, 12.5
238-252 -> -0.3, 14.7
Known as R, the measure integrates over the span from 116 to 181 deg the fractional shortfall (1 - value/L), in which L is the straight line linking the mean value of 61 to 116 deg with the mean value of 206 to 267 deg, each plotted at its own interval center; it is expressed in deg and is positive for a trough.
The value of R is 0.7 deg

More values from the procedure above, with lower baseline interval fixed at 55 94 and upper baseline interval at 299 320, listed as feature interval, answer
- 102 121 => -0.3 deg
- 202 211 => 1.3 deg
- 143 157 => 0.4 deg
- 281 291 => 0.6 deg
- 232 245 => 0.0 deg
